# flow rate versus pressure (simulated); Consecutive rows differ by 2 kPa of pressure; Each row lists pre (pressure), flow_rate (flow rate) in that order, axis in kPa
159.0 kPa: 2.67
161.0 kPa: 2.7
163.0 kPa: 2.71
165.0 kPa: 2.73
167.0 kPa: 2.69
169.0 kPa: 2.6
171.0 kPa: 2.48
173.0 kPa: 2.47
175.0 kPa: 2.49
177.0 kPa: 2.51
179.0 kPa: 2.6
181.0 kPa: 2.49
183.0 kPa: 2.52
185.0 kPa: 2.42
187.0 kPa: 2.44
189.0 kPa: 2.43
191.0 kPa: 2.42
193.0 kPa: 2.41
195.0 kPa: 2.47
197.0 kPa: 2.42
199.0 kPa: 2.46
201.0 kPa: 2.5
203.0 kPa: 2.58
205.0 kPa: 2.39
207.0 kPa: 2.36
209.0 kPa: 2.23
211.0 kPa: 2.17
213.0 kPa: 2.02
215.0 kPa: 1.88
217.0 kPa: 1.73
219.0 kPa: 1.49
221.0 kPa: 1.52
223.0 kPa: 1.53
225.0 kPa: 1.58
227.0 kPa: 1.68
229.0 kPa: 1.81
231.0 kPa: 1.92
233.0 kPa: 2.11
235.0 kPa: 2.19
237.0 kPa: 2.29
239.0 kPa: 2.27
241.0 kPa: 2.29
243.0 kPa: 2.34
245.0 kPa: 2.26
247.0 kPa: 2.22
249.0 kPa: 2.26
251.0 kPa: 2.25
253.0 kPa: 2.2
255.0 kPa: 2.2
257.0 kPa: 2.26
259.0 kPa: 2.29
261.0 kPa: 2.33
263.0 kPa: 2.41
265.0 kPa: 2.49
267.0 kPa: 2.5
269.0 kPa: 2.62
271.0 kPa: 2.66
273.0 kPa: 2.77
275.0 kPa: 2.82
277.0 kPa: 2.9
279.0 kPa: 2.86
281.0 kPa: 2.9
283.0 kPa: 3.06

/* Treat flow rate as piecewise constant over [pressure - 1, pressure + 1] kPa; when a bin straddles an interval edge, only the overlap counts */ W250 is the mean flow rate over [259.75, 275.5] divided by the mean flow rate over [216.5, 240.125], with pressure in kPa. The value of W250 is 1.39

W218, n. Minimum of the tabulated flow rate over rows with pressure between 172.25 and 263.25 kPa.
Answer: 1.49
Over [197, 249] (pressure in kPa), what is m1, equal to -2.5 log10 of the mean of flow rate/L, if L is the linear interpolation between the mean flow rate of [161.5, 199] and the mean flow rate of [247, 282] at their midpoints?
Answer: 0.203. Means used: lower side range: 2.52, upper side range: 2.5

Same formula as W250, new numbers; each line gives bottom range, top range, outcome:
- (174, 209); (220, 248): 0.81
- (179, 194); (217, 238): 0.74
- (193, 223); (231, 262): 1.04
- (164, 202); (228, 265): 0.89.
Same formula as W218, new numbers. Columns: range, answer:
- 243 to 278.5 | 2.2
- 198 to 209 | 2.23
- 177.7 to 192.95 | 2.42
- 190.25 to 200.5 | 2.41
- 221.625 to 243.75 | 1.53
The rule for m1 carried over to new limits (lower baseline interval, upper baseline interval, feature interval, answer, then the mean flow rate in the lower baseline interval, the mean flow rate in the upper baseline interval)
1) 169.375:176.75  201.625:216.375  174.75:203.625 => -0.05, 2.49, 2.23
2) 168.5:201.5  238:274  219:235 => 0.35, 2.48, 2.37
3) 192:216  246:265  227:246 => 0.08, 2.32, 2.28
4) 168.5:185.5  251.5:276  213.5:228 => 0.45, 2.51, 2.46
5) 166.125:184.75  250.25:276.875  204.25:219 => 0.21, 2.53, 2.46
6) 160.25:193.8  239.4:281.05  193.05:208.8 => 0.03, 2.54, 2.46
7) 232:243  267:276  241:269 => 0.07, 2.24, 2.69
